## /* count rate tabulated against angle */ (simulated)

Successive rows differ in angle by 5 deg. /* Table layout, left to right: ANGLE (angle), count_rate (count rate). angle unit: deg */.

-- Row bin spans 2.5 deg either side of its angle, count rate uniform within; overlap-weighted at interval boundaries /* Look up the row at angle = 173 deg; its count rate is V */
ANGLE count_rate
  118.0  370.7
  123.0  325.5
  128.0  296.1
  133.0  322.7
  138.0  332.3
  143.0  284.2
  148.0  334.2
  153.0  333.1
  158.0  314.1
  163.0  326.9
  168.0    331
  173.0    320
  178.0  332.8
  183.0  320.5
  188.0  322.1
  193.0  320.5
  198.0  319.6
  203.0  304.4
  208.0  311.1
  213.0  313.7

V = 320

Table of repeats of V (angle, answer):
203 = 304.4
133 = 322.7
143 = 284.2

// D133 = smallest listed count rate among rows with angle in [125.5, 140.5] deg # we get 296.1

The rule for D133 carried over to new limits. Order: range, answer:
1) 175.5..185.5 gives 320.5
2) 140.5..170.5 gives 284.2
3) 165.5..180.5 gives 320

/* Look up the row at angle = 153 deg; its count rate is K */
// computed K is 333.1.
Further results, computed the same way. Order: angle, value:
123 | 325.5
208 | 311.1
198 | 319.6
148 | 334.2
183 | 320.5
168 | 331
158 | 314.1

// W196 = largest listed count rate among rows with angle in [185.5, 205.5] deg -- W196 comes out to 322.1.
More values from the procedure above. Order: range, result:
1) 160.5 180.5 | 332.8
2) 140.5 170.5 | 334.2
